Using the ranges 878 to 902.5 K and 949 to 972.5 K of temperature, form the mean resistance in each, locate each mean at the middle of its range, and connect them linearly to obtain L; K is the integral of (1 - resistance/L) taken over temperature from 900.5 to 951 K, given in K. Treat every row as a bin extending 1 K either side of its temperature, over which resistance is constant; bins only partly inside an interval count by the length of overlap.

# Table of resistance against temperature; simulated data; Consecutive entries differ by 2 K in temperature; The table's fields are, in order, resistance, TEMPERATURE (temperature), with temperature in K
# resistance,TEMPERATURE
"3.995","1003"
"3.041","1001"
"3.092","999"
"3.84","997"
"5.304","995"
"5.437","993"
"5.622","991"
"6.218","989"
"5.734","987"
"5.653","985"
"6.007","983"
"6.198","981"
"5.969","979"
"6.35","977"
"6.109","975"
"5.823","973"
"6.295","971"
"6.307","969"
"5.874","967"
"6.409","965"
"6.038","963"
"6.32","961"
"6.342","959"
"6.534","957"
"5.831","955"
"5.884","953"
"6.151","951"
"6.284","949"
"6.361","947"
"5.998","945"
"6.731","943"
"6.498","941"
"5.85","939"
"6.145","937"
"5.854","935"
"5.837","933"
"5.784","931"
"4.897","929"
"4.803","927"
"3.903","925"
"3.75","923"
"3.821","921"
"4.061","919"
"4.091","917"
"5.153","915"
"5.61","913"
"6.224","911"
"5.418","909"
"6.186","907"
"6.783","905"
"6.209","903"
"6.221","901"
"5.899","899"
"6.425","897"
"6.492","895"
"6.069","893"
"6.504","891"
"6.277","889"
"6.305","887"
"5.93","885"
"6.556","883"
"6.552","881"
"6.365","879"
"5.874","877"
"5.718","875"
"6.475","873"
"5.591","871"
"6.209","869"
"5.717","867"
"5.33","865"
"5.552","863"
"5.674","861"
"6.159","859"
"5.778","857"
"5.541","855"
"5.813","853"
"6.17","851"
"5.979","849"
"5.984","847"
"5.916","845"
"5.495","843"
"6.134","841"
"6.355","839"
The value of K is 5.6 K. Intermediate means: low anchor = 6.3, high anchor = 6.18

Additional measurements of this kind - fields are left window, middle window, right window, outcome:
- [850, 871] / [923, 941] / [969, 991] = 1.8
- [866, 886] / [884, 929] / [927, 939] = 2.5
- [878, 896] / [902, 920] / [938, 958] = 2.2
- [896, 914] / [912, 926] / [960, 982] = 4.1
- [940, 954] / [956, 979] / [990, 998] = -1.9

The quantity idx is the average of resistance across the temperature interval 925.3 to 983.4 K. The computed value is 6.03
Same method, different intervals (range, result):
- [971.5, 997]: 5.8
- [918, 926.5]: 3.94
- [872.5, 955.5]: 5.8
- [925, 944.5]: 5.73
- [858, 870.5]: 5.77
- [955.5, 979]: 6.2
